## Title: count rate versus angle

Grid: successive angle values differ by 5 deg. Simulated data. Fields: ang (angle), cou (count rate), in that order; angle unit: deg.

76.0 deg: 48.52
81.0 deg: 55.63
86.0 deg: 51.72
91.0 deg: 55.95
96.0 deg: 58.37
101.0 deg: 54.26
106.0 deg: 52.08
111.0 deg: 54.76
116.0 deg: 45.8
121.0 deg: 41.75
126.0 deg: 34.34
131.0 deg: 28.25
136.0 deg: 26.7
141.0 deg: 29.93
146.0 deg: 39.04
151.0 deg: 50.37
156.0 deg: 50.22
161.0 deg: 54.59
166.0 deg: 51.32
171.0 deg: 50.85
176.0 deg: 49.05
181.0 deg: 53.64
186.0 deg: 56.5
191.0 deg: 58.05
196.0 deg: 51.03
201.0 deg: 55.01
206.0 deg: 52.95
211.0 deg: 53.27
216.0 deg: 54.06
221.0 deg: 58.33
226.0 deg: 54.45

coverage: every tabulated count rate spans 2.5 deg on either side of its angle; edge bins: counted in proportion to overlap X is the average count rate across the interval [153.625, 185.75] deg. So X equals 52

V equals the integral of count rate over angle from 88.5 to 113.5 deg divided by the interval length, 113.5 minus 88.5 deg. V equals 55.1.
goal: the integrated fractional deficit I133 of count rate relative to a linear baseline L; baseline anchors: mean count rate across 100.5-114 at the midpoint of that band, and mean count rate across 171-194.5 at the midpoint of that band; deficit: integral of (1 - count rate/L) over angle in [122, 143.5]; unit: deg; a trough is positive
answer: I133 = 9.2 deg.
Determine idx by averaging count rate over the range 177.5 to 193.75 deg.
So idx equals 55.6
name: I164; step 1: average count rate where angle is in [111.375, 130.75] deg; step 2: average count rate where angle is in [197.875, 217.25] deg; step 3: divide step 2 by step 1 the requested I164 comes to 1.3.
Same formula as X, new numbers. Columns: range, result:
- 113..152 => 36.7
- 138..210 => 50.1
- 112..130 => 40.8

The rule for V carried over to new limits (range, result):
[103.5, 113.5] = 53.4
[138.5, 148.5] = 34.5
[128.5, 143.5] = 28.3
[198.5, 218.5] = 53.8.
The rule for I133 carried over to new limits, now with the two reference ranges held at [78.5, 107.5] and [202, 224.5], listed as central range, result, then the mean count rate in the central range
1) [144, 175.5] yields 3.0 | 49.5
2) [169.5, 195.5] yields 0.6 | 53.5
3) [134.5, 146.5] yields 5.2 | 31.1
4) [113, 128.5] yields 3.9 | 41.1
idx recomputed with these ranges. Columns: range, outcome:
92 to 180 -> 45.7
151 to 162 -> 51.6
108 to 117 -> 51.1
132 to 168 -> 42.4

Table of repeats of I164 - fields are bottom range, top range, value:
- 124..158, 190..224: 1.48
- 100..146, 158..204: 1.32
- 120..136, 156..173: 1.58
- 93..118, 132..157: 0.71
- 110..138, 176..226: 1.44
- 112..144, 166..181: 1.43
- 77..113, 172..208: 0.99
